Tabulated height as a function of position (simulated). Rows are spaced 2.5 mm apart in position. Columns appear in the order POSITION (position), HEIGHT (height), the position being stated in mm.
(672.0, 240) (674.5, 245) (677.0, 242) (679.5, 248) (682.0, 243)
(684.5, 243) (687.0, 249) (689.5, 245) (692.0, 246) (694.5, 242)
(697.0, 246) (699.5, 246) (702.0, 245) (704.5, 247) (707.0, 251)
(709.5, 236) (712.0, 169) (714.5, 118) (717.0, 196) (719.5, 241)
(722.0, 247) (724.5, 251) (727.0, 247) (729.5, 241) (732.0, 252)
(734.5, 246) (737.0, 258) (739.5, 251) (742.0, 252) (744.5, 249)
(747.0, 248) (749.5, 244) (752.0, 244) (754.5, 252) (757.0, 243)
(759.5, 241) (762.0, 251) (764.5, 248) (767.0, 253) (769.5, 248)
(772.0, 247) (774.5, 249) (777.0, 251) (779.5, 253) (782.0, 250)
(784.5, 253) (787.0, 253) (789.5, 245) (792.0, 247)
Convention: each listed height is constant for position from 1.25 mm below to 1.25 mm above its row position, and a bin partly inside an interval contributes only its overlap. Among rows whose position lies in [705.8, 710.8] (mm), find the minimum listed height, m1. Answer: 236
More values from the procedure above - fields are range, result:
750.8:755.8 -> 244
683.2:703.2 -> 242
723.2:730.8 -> 241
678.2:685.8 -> 243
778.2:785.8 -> 250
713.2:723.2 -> 118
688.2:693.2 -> 245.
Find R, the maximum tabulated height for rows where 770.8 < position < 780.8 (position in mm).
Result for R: 253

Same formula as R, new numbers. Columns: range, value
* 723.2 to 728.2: 251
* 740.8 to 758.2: 252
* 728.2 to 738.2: 258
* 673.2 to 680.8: 248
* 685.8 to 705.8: 249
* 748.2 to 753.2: 244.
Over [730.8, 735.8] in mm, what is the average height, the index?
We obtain 249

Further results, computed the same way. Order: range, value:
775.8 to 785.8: 252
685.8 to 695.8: 245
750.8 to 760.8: 245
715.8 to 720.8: 219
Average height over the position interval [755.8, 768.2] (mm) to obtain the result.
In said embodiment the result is 247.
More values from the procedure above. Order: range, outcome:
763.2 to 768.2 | 250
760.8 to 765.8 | 250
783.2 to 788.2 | 253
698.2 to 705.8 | 246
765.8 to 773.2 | 249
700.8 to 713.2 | 230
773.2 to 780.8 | 251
